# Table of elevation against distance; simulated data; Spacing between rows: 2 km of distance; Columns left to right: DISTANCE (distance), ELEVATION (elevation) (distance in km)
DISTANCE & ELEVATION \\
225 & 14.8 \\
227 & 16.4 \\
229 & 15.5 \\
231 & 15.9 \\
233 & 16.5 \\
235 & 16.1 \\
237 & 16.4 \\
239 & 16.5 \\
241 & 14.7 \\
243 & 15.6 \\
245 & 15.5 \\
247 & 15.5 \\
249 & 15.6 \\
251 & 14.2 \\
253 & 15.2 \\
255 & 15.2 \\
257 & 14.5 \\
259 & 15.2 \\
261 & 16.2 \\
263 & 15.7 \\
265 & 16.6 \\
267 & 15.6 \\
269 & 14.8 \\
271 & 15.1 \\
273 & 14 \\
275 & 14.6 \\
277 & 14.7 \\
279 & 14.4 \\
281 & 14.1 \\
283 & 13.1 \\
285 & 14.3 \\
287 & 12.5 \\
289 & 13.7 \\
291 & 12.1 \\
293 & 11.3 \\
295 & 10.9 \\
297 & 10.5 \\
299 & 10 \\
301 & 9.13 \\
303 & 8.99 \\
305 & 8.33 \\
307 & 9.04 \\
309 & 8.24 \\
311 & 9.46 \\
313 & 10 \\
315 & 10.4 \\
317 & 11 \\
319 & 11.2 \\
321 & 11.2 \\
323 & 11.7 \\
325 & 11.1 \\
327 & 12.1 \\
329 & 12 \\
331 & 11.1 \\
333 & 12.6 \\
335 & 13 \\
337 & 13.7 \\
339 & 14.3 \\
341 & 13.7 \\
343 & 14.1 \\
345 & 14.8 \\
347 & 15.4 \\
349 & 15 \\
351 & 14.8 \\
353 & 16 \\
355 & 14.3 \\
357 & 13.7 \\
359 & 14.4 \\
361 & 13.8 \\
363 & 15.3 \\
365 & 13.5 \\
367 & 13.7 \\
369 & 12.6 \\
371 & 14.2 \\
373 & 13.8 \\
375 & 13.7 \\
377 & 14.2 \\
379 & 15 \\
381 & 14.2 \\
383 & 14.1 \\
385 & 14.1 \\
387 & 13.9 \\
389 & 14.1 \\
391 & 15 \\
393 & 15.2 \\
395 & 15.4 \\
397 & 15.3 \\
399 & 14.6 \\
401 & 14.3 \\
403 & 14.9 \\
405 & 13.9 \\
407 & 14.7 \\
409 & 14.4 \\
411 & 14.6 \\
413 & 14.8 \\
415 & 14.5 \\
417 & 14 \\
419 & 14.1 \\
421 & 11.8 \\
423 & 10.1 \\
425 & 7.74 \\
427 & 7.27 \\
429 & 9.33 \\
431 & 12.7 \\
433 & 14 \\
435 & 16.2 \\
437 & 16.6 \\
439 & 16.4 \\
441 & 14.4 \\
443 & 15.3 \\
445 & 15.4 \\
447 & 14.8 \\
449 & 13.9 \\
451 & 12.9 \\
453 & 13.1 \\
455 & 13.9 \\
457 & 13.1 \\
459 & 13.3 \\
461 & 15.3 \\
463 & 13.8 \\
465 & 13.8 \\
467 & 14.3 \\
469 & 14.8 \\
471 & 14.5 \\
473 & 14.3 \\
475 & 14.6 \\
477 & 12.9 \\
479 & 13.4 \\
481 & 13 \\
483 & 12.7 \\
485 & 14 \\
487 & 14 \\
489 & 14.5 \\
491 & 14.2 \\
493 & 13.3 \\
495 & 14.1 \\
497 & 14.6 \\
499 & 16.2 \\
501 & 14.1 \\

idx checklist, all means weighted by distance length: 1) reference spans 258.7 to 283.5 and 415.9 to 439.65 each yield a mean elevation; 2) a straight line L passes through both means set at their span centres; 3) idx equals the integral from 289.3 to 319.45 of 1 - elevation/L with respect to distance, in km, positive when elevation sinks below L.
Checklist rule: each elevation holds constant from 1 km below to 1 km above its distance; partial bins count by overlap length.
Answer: 9.05 km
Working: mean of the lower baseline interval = 15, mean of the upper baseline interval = 12.5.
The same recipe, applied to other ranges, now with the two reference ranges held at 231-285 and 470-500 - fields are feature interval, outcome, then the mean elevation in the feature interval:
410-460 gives 3.19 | 13.4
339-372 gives 0.83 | 14.3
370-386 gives 0.46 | 14.2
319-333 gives 3.08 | 11.6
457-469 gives 0.05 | 14.1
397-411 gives -0.09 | 14.5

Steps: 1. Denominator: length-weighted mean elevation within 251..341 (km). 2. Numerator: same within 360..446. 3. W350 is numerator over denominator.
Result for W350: 1.10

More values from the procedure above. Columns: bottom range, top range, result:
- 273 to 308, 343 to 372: 1.21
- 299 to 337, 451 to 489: 1.30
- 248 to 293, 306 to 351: 0.83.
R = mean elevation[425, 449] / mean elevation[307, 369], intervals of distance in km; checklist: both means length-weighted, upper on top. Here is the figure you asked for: 1.06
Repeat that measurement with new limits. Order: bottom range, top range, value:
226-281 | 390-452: 0.90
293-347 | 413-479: 1.20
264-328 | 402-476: 1.14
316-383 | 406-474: 1.01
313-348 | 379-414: 1.17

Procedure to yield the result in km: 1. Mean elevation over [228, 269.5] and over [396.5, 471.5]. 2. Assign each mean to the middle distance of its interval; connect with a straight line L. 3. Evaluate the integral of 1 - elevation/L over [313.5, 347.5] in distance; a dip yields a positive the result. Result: 5.26 km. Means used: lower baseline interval 15.6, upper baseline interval 13.7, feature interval 12.5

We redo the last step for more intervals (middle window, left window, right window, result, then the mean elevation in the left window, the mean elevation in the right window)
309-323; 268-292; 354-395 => 3.6 km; 14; 14.2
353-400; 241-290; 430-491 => 0.5 km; 14.8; 14.2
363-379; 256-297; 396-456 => 0.0 km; 14.1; 13.7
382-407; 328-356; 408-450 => -1.7 km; 13.9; 13.4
